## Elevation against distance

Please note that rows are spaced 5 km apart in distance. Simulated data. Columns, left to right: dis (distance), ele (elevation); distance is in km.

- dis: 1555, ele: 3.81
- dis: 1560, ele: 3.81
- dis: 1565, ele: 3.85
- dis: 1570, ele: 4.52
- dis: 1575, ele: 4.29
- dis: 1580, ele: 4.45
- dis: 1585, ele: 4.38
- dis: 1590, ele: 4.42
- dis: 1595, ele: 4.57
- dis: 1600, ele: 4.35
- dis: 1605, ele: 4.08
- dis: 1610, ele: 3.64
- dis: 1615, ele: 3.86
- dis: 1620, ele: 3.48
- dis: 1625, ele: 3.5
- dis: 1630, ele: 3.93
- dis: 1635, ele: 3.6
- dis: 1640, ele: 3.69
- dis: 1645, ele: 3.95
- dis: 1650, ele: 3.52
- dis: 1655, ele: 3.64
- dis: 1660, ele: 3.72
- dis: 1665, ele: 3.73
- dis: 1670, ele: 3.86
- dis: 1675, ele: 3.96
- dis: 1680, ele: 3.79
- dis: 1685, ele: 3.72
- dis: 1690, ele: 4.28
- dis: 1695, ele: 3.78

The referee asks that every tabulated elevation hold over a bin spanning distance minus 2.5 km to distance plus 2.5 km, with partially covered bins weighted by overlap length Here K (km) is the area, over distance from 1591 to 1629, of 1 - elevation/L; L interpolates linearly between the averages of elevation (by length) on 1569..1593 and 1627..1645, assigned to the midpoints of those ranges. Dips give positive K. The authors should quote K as 1.2 km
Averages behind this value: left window 4.41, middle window 3.95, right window 3.76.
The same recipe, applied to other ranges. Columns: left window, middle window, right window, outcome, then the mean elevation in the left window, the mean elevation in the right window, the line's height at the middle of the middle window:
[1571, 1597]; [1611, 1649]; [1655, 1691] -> 3.8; 4.42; 3.83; 4.12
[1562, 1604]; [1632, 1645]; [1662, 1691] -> 1.1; 4.34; 3.87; 4.06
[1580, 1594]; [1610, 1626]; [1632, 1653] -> 1.6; 4.43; 3.69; 4.02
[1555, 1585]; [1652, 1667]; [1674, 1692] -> 1.1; 4.17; 3.93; 3.98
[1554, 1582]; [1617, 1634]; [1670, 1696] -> 1.6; 4.13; 3.91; 4.02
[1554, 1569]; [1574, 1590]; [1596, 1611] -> -1.5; 3.89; 4.12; 4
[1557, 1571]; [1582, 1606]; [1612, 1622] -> -3.5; 4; 3.68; 3.82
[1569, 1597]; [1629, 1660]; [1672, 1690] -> 2.9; 4.43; 3.89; 4.09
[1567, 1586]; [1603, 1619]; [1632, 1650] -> 0.9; 4.4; 3.72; 4.04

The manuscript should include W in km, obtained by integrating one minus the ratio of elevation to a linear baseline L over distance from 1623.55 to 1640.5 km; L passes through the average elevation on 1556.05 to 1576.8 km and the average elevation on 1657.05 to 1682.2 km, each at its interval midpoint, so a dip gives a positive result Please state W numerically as 1.0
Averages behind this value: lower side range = 4.09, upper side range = 3.81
